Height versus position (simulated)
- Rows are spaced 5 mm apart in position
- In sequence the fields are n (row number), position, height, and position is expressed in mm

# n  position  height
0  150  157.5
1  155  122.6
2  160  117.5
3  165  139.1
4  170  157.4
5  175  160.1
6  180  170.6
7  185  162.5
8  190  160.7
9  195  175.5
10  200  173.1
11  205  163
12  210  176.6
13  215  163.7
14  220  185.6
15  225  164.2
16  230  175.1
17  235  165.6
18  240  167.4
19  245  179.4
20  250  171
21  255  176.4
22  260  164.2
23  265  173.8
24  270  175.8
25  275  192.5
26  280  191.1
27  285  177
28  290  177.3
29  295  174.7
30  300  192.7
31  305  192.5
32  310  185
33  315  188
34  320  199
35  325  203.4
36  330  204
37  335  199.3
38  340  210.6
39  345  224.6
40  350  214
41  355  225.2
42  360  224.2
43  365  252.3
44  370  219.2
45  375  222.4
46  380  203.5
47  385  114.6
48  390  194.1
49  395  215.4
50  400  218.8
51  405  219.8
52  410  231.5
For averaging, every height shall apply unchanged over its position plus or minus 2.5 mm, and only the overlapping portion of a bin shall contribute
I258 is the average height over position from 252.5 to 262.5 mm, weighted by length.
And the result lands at 170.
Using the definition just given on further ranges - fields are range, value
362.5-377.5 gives 231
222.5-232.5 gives 170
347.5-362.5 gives 221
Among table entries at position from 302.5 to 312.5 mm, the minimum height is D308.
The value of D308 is 185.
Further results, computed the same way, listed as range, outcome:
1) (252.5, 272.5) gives 164.2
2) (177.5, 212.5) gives 160.7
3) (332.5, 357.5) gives 199.3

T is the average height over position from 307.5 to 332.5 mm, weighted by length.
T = 196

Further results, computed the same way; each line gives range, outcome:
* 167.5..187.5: 163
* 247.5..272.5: 172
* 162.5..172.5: 148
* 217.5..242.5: 172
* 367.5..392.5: 191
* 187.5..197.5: 168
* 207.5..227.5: 173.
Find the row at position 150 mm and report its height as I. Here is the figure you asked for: 157.5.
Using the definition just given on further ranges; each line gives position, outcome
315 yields 188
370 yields 219.2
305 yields 192.5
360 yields 224.2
